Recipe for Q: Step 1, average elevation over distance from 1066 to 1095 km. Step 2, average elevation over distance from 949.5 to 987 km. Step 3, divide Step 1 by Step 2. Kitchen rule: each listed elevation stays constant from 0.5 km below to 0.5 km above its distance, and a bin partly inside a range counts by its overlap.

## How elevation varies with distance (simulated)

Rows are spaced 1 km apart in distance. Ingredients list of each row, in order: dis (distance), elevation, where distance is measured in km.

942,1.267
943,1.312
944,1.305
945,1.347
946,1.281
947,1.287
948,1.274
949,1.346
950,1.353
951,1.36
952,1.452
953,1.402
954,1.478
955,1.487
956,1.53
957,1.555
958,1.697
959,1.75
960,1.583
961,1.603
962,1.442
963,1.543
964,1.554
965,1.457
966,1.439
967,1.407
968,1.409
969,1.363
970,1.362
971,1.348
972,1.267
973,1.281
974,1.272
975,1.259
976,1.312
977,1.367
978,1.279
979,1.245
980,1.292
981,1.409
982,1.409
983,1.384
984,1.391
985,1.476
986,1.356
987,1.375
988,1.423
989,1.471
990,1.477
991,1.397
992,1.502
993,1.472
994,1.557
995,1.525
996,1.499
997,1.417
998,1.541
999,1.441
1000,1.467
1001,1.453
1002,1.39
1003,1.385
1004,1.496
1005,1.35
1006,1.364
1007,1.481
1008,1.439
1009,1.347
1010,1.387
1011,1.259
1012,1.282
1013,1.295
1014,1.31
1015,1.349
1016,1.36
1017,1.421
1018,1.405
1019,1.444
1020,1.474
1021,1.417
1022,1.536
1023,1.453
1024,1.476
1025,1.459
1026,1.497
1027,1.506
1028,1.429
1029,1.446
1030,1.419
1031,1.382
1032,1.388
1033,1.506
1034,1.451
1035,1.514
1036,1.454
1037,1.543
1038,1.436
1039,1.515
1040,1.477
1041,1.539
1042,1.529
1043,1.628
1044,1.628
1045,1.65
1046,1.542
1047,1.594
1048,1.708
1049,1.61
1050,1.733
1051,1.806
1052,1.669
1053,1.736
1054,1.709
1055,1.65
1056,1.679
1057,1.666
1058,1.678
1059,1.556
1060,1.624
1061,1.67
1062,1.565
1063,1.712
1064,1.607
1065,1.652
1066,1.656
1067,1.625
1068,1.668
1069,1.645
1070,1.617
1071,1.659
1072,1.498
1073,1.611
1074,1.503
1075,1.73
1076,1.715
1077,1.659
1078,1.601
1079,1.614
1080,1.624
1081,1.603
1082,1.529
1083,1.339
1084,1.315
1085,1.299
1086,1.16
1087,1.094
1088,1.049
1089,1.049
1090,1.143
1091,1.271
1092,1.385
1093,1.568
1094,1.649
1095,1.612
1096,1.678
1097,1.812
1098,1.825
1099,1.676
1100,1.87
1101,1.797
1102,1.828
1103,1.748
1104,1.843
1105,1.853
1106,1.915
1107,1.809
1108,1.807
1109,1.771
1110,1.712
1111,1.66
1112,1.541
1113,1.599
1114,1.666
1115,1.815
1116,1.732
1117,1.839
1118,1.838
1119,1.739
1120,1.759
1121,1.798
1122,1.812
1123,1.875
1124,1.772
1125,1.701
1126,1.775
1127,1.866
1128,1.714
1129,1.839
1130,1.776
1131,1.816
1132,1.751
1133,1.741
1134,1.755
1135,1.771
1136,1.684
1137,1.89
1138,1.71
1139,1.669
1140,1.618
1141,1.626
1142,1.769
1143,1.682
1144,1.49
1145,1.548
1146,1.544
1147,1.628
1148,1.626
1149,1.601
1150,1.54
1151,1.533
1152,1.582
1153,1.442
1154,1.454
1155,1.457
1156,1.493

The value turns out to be 1.0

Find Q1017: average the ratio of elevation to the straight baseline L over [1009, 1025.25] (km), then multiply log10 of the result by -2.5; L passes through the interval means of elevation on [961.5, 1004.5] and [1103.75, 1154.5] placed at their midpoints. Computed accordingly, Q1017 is 0.07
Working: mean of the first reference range 1.41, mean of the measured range 1.39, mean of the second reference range 1.71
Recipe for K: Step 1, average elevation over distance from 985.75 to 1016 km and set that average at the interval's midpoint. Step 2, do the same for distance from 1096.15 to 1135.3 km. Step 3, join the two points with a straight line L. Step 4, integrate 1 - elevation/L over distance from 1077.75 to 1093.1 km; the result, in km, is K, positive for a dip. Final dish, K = 3.1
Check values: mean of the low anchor 1.42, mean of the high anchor 1.77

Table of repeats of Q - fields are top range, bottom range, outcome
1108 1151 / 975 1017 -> 1.23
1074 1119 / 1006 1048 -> 1.10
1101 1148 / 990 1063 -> 1.16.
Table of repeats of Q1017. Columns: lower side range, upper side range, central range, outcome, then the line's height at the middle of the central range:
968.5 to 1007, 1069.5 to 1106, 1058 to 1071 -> -0.080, 1.52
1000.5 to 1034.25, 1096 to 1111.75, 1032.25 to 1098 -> 0.040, 1.62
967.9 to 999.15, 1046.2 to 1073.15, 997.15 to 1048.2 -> 0.052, 1.53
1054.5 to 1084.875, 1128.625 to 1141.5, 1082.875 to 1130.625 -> 0.024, 1.68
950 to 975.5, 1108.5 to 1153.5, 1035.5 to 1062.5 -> -0.024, 1.58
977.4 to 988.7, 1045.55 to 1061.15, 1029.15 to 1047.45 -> 0.065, 1.6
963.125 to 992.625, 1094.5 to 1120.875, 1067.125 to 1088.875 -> 0.120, 1.67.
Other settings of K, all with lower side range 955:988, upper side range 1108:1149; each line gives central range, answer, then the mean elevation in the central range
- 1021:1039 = 0.8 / 1.46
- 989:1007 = 0.2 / 1.46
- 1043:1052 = -0.5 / 1.66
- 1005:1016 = 1.1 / 1.35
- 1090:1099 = 0.4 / 1.58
